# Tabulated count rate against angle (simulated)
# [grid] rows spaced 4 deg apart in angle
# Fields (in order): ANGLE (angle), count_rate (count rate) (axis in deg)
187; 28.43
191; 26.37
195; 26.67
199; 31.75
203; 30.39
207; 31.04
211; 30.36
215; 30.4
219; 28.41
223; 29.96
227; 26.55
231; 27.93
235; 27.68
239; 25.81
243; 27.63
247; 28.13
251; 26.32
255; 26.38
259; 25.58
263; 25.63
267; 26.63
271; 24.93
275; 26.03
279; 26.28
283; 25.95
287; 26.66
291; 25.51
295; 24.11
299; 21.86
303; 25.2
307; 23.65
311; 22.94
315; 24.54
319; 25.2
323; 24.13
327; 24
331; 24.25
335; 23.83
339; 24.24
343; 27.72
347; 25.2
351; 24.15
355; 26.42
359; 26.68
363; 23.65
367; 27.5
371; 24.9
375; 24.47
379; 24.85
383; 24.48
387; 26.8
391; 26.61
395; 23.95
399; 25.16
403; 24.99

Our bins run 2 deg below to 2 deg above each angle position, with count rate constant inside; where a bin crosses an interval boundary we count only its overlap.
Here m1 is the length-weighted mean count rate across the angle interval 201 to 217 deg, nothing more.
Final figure 30.5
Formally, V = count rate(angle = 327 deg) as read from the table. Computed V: 24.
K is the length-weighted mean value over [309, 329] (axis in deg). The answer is 24.2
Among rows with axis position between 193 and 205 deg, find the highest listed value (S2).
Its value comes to 31.75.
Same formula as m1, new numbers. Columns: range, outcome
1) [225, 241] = 27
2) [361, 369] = 25.6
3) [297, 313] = 23.4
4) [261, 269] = 26.1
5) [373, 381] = 24.7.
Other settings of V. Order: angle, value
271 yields 24.93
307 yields 23.65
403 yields 24.99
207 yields 31.04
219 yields 28.41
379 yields 24.85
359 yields 26.68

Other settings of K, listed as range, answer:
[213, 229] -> 28.8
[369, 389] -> 25.1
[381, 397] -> 25.5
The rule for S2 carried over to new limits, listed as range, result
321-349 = 27.72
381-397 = 26.8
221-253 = 29.96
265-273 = 26.63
